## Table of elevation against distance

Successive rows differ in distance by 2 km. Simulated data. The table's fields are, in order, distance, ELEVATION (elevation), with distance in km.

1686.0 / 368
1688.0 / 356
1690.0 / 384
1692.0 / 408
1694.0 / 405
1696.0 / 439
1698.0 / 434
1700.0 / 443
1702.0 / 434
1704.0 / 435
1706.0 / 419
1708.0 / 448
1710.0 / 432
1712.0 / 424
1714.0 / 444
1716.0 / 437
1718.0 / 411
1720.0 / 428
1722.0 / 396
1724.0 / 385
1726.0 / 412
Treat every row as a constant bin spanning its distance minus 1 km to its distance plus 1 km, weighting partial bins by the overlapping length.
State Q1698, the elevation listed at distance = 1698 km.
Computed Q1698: 434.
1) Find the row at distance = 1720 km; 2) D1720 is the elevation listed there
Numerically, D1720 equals 428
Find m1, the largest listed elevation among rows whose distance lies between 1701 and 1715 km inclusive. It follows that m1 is 448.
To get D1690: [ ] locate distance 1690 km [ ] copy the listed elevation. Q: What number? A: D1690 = 384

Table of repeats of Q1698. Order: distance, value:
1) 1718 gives 411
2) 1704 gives 435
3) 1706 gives 419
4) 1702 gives 434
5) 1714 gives 444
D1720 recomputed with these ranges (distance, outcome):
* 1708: 448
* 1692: 408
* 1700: 443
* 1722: 396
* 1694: 405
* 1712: 424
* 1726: 412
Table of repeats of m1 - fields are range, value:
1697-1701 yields 443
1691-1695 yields 408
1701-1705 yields 435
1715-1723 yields 437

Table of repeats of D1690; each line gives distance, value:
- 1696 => 439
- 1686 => 368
